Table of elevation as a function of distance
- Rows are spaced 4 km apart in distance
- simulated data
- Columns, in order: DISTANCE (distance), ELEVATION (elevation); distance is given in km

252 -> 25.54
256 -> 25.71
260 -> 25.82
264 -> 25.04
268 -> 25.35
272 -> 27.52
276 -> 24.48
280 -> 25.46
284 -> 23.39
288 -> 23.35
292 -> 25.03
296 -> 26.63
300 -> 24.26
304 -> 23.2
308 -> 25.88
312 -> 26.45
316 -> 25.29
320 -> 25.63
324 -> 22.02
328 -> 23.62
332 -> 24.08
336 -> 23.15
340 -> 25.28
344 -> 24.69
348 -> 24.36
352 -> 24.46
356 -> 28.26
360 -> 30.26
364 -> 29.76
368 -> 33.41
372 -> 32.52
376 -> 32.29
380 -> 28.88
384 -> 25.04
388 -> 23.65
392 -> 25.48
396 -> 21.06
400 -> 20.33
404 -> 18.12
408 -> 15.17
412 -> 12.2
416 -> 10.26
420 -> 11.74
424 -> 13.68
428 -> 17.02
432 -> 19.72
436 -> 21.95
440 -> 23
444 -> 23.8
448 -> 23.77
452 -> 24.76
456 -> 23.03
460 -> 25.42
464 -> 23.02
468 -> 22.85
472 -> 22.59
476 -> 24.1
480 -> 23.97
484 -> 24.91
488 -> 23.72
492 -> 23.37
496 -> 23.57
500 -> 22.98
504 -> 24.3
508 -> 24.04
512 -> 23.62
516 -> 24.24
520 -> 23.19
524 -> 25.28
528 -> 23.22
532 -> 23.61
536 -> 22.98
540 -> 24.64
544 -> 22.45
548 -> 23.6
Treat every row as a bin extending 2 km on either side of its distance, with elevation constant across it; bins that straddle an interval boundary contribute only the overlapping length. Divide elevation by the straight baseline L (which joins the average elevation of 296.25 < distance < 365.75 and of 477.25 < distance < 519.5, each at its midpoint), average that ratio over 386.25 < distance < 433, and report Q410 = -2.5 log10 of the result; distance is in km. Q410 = 0.39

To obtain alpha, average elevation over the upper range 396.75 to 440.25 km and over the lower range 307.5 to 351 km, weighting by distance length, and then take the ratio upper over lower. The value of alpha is 0.7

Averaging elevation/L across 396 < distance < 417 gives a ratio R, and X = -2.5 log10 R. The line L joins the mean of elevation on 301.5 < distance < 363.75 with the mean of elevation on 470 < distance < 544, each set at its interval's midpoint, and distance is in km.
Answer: 0.467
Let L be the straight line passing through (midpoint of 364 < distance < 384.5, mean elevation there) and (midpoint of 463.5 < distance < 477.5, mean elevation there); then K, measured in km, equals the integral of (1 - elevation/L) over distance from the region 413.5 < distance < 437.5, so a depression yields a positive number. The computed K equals 9.96 km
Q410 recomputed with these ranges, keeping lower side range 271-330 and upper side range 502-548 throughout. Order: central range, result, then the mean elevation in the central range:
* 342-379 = -0.179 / 28.9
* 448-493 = 0.010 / 23.8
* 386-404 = 0.104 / 22.1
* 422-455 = 0.150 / 21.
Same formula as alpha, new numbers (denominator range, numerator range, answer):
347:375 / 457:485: 0.81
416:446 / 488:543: 1.31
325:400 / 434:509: 0.89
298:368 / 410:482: 0.80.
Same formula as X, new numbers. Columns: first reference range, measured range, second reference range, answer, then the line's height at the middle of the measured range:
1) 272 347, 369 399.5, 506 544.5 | -0.11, 24.3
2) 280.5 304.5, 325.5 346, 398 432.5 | -0.14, 21.2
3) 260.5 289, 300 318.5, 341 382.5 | 0.06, 26.5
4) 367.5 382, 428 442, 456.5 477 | 0.25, 26.3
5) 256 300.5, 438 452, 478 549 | 0.02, 24.2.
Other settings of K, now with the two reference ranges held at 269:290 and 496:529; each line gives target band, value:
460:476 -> 0.5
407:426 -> 9.2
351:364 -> -2.0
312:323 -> -0.3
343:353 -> 0.0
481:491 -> -0.1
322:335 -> 0.7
